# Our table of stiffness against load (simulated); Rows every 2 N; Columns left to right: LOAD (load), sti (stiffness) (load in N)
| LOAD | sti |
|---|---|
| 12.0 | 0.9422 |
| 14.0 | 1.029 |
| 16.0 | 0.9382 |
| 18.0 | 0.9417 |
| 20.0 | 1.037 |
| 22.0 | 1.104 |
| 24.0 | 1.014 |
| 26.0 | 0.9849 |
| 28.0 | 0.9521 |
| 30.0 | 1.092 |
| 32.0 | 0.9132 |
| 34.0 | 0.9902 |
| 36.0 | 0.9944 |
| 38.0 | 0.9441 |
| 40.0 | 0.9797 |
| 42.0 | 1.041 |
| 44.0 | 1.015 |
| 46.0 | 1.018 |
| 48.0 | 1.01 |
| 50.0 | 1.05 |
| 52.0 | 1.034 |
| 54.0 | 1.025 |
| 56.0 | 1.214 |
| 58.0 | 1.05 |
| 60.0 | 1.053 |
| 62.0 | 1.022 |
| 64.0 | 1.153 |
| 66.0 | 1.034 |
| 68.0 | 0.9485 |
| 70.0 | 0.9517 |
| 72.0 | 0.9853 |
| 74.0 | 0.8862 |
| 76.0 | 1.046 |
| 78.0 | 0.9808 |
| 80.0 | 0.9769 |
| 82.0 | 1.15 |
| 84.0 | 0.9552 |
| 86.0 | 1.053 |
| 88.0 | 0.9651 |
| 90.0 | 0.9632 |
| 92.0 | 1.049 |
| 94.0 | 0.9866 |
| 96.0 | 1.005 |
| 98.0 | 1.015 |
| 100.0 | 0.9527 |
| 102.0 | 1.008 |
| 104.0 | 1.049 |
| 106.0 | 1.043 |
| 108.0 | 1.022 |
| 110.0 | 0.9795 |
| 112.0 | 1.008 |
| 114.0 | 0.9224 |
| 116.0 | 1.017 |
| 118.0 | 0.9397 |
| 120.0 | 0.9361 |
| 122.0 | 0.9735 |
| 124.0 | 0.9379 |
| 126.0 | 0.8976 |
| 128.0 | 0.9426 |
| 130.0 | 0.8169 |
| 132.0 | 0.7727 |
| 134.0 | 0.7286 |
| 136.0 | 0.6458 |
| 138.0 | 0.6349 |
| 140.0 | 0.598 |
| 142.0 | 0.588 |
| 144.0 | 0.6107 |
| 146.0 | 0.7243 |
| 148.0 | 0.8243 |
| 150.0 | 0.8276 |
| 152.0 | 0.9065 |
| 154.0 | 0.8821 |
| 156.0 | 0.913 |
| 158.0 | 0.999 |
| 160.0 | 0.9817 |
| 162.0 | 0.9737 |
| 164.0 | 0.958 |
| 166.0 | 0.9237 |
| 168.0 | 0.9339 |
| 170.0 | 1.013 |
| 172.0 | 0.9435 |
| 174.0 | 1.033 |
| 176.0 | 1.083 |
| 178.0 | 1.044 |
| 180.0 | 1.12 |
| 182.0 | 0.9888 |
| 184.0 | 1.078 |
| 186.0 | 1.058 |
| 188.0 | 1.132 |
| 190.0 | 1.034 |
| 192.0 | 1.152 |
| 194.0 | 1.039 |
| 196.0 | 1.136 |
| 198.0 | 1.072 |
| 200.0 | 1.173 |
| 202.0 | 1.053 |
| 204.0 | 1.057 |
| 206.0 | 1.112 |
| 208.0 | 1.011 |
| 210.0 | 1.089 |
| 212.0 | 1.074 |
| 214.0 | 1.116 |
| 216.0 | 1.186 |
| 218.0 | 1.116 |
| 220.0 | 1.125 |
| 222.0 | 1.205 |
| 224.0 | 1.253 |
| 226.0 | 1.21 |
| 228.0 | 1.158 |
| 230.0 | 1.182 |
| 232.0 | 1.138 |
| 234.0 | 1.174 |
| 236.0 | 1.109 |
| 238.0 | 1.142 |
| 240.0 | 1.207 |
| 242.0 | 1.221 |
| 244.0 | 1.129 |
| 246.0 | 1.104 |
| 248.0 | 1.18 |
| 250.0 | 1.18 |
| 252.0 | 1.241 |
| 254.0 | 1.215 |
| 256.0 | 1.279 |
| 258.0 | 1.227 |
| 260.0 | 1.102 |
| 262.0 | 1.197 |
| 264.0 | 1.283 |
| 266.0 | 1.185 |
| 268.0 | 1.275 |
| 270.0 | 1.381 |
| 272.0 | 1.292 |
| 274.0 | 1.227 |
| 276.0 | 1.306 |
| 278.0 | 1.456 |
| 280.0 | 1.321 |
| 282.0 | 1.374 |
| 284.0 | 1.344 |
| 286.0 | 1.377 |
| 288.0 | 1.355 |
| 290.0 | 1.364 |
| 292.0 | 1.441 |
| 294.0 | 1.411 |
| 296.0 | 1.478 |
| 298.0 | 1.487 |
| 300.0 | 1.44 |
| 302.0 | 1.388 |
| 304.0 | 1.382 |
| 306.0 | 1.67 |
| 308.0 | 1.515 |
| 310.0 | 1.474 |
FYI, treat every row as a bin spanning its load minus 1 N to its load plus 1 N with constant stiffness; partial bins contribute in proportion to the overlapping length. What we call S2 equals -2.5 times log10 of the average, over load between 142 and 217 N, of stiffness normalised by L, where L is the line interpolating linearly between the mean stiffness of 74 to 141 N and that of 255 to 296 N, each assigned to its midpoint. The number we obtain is 0.10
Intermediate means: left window 0.938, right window 1.31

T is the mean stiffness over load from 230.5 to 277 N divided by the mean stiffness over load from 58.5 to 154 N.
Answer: 1.3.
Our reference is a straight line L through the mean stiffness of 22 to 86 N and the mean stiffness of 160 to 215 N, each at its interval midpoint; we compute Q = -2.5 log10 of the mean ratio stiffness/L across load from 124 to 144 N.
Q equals 0.37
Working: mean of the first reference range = 1.02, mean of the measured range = 0.74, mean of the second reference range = 1.05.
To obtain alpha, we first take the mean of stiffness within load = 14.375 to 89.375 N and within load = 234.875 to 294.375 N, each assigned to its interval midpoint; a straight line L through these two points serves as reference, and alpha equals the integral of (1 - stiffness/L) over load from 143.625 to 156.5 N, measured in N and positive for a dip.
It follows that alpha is 3.5 N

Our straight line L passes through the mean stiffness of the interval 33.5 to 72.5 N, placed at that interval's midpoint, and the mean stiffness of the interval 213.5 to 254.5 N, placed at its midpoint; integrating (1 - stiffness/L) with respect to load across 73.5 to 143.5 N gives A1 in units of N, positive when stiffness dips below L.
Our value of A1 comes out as 9.4 N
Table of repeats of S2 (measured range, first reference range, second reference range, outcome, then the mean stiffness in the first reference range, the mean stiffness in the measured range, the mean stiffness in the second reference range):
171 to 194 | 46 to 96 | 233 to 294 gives 0.10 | 1.02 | 1.06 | 1.26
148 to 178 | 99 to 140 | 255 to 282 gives 0.07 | 0.904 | 0.954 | 1.28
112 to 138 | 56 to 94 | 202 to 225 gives 0.20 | 1.02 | 0.873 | 1.12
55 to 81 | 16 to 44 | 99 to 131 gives -0.04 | 0.997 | 1.02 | 0.965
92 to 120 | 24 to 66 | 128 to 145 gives -0.24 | 1.03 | 0.996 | 0.69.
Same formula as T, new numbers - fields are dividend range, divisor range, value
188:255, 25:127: 1.14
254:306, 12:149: 1.40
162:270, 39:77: 1.09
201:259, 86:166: 1.28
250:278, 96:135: 1.32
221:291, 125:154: 1.64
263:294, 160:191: 1.31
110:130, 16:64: 0.93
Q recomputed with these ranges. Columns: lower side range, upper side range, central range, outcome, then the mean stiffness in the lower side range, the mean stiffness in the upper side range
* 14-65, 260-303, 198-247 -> 0.117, 1.02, 1.35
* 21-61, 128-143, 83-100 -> -0.171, 1.02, 0.701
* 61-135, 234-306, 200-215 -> 0.093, 0.975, 1.29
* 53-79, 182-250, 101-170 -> 0.212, 1.03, 1.13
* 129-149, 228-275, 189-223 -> -0.111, 0.694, 1.2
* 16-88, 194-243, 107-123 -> 0.092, 1.02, 1.14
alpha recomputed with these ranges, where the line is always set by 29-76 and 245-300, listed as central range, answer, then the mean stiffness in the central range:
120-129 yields 1.4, 0.938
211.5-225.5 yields 0.8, 1.16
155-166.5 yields 2.0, 0.96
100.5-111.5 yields 0.7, 1.02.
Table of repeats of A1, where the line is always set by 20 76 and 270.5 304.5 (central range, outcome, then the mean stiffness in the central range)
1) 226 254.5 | 3.0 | 1.17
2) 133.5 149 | 6.6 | 0.667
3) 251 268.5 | 1.5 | 1.22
